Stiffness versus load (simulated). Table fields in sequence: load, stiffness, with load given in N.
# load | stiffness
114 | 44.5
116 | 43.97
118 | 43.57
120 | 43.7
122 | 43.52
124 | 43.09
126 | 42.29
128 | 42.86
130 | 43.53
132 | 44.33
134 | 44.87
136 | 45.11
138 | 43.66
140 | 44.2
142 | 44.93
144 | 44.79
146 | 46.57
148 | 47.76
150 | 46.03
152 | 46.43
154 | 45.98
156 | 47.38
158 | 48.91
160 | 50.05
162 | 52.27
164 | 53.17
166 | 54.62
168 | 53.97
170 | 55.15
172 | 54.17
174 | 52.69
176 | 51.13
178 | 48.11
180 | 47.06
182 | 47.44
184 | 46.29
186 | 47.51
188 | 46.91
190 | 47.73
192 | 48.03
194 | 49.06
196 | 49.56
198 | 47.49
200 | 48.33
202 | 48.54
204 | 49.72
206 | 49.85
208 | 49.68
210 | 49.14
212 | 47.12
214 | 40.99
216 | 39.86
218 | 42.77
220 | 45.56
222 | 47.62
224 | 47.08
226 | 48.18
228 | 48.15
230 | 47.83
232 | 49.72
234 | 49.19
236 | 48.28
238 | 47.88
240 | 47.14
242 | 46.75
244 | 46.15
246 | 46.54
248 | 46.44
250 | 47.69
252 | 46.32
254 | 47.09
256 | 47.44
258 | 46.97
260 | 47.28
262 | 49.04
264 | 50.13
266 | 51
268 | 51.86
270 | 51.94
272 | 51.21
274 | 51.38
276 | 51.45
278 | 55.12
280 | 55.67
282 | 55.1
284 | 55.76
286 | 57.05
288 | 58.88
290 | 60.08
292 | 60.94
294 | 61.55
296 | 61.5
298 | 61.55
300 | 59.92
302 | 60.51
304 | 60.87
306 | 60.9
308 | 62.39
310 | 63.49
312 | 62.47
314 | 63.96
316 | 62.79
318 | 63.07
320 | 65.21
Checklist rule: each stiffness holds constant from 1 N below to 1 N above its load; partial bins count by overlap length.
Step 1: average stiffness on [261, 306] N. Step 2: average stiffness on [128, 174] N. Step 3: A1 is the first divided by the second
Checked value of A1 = 1.17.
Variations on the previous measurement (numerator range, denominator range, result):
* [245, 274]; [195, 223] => 1.04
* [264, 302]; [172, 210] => 1.15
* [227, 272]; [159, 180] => 0.92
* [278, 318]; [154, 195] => 1.20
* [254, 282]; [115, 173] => 1.08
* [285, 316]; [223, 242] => 1.27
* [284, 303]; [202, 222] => 1.30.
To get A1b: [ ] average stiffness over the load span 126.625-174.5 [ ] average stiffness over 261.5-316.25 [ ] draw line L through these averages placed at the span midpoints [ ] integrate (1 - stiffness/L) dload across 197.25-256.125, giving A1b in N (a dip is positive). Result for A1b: 6.7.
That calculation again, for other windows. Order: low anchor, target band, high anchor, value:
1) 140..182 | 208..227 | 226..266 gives 1.1 N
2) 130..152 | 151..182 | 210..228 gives -3.7 N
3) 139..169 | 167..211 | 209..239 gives -1.7 N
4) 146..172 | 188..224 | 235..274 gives 1.6 N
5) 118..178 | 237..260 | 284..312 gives 3.8 N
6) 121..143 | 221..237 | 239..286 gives 0.0 N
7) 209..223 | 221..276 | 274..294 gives 2.1 N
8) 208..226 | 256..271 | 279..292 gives 1.1 N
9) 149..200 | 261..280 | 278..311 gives 2.0 N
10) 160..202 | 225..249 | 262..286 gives 1.9 N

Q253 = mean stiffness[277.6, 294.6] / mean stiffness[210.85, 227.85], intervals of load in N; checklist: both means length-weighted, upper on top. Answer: 1.3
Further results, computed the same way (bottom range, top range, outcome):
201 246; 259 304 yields 1.18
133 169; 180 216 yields 1.00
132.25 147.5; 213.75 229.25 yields 1.01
